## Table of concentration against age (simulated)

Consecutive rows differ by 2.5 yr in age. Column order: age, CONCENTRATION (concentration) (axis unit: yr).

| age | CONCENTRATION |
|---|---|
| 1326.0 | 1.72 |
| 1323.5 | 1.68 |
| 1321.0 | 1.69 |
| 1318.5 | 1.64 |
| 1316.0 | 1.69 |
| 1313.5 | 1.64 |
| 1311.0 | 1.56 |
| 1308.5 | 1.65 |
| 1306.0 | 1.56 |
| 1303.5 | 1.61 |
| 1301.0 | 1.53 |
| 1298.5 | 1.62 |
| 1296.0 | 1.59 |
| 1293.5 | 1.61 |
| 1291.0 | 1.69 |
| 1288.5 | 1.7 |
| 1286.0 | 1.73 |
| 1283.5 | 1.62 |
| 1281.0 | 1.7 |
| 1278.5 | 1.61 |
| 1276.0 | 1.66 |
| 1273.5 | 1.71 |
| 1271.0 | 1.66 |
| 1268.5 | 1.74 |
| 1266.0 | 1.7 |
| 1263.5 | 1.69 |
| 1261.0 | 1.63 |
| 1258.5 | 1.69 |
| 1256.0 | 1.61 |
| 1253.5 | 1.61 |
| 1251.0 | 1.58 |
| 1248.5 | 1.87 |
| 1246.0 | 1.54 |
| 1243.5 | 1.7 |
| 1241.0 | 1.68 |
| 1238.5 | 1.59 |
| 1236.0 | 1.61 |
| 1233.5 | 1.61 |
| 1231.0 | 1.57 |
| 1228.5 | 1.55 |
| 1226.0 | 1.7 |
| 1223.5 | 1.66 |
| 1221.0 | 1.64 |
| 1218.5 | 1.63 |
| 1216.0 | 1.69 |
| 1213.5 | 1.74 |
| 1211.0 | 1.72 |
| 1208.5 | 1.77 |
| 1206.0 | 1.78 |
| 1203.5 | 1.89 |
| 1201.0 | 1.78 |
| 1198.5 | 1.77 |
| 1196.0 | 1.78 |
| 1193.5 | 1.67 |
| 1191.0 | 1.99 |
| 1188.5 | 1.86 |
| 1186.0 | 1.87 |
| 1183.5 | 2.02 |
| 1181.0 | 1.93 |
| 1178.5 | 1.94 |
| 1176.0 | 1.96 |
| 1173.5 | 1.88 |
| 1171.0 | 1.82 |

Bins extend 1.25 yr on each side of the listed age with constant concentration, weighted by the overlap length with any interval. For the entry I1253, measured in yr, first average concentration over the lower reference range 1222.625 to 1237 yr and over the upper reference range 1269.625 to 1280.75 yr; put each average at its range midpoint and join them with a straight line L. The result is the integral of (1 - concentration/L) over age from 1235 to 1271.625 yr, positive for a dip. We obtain -0.4 yr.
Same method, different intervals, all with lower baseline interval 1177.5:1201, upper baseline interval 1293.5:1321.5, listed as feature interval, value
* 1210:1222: 0.82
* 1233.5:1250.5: 0.92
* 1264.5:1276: -0.03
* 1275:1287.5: 0.04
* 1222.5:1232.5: 0.92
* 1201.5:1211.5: 0.18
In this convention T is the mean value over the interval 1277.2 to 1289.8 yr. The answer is 1.67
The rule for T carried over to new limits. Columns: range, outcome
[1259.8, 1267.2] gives 1.67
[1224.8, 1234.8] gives 1.61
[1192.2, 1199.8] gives 1.74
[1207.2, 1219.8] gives 1.71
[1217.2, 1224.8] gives 1.64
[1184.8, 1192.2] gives 1.91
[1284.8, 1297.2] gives 1.66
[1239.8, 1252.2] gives 1.67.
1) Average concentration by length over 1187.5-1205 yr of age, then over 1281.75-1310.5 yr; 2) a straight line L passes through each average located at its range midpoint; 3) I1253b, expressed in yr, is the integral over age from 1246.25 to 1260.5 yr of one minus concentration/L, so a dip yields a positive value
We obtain 0.41 yr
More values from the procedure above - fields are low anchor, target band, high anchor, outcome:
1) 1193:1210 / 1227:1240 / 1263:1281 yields 1.1 yr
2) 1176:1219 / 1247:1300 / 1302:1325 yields 1.0 yr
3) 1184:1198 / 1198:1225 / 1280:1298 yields 1.1 yr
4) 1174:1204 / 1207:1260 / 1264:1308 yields 3.4 yr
